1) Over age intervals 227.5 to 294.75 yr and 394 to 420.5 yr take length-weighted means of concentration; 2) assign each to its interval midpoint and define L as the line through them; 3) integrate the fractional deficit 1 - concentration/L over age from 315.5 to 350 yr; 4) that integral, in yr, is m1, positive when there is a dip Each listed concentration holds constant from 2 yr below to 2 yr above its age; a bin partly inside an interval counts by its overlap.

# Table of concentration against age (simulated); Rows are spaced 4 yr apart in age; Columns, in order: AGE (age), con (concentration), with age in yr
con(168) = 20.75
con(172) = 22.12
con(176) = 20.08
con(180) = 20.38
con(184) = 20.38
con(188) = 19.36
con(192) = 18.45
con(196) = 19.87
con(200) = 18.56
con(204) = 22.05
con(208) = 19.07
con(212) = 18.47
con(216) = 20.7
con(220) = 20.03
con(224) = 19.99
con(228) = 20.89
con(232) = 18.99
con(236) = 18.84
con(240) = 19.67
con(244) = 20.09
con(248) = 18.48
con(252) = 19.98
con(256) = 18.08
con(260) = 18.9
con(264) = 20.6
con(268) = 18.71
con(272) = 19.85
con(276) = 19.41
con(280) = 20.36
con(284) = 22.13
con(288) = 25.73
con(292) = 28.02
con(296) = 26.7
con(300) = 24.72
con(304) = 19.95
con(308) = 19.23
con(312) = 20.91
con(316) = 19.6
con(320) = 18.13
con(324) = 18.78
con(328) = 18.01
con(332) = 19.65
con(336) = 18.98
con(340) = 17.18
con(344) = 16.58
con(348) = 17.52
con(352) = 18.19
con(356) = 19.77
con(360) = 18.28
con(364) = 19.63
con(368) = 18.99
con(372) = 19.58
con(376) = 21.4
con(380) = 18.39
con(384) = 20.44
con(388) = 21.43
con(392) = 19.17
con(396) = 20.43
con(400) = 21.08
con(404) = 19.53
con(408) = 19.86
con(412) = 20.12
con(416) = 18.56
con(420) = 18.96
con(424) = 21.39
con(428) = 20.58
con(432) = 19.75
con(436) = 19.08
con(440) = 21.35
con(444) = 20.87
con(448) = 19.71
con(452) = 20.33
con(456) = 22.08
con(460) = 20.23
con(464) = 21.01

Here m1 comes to 3.4 yr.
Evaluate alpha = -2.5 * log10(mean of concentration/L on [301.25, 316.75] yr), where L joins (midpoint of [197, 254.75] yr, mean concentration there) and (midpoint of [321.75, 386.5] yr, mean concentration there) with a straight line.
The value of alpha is -0.06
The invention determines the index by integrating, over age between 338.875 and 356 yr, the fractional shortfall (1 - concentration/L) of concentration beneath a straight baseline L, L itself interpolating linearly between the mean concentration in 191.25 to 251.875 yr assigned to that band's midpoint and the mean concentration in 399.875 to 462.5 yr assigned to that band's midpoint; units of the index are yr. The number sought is 1.99 yr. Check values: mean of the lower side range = 19.6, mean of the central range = 17.7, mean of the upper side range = 20.2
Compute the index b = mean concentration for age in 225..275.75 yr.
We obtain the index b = 19.4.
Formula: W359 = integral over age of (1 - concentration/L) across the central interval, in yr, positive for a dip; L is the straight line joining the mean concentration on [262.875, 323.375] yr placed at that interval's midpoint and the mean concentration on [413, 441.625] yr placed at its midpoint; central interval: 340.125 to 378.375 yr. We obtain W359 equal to 3.6 yr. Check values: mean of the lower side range 21.6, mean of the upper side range 19.9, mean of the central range 18.8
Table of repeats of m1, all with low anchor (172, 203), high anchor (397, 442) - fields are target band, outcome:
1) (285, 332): -4.2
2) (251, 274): 0.7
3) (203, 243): 0.1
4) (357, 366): 0.4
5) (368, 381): 0.1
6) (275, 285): -0.4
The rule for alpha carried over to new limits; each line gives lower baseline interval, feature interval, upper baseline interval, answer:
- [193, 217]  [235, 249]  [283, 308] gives 0.12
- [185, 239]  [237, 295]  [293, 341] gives -0.04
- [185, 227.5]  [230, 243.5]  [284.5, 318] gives 0.08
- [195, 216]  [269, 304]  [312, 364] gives -0.21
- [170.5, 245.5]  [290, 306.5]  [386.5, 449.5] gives -0.23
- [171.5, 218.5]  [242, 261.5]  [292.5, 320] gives 0.10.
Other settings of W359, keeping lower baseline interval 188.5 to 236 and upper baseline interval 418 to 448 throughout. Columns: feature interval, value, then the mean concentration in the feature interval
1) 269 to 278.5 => 0.13 yr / 19.6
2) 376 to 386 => 0.15 yr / 19.8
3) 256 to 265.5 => 0.22 yr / 19.4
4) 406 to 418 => 0.40 yr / 19.5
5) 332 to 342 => 0.80 yr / 18.4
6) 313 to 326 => 0.63 yr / 19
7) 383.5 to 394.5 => -0.11 yr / 20.3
